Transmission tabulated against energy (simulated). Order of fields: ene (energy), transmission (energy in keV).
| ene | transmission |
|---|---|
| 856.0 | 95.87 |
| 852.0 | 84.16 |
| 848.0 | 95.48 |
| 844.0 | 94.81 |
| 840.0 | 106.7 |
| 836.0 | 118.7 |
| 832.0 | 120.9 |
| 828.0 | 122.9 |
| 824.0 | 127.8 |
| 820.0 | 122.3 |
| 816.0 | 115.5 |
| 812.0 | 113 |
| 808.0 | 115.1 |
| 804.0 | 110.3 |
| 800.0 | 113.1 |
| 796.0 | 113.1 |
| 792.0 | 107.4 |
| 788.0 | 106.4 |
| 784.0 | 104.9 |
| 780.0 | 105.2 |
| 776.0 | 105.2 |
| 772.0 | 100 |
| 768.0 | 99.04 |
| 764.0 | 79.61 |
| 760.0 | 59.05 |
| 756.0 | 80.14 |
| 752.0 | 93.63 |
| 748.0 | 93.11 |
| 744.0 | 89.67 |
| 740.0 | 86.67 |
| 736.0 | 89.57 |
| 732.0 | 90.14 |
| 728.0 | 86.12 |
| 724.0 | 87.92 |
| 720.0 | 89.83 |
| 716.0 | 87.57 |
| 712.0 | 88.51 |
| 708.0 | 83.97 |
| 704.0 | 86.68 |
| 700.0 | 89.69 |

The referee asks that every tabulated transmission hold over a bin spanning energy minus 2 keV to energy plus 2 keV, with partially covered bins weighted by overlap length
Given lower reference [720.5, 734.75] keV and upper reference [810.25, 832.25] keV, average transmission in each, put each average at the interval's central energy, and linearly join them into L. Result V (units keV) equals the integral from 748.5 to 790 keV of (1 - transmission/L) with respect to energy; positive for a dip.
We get 3.8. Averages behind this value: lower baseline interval 88.3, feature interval 93.3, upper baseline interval 120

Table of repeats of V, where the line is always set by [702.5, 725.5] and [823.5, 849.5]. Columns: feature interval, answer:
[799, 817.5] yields -1.24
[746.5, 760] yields 1.53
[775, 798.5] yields -1.21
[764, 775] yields 0.24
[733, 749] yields 0.56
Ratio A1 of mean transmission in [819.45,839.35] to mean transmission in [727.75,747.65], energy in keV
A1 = 1.36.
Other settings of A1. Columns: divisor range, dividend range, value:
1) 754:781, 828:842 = 1.31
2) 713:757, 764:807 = 1.19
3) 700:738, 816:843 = 1.35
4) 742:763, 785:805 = 1.32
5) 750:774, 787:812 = 1.31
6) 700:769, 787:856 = 1.28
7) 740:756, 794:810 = 1.26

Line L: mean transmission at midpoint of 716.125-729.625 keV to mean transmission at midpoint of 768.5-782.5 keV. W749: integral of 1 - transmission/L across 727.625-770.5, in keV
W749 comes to 4.1 keV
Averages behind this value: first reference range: 88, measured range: 86.2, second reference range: 103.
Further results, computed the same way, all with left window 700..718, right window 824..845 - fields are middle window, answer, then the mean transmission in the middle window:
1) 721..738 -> 0.57 keV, 88.5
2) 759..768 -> 2.02 keV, 77.1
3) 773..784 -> -0.23 keV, 105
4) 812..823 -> -0.73 keV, 119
